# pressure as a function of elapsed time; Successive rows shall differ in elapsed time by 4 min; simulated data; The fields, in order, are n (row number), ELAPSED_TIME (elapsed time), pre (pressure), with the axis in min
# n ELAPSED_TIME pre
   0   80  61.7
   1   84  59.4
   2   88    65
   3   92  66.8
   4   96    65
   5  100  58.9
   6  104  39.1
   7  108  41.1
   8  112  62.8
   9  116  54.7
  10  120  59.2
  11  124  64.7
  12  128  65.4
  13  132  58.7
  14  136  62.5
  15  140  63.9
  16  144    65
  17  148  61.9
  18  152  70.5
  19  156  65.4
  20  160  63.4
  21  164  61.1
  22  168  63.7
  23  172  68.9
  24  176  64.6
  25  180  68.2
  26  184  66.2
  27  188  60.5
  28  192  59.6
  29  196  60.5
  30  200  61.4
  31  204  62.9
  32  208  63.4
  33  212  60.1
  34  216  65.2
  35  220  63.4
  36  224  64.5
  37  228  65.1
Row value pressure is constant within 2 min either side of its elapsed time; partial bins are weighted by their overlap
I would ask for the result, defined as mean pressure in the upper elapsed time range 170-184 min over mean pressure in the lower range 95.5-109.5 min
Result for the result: 1.34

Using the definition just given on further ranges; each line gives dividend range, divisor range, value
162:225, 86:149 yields 1.06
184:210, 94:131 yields 1.09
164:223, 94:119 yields 1.18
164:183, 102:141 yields 1.15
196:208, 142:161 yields 0.95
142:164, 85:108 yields 1.13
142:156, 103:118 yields 1.31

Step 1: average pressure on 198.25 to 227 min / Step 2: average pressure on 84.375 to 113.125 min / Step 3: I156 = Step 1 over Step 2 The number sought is 1.11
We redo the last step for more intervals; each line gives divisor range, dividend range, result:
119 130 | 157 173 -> 1.01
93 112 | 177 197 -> 1.19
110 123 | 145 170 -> 1.08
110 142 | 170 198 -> 1.04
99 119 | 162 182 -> 1.27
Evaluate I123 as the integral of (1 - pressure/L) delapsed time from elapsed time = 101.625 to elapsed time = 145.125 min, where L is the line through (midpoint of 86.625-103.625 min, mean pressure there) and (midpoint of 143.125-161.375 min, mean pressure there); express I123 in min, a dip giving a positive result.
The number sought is 3.90 min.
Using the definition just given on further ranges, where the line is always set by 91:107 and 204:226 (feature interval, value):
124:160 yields -3.4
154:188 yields -2.5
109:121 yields -0.1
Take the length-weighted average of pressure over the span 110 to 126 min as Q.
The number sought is 60.4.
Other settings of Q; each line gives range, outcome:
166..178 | 65.7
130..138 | 60.6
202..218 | 62.9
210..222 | 62.9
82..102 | 63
